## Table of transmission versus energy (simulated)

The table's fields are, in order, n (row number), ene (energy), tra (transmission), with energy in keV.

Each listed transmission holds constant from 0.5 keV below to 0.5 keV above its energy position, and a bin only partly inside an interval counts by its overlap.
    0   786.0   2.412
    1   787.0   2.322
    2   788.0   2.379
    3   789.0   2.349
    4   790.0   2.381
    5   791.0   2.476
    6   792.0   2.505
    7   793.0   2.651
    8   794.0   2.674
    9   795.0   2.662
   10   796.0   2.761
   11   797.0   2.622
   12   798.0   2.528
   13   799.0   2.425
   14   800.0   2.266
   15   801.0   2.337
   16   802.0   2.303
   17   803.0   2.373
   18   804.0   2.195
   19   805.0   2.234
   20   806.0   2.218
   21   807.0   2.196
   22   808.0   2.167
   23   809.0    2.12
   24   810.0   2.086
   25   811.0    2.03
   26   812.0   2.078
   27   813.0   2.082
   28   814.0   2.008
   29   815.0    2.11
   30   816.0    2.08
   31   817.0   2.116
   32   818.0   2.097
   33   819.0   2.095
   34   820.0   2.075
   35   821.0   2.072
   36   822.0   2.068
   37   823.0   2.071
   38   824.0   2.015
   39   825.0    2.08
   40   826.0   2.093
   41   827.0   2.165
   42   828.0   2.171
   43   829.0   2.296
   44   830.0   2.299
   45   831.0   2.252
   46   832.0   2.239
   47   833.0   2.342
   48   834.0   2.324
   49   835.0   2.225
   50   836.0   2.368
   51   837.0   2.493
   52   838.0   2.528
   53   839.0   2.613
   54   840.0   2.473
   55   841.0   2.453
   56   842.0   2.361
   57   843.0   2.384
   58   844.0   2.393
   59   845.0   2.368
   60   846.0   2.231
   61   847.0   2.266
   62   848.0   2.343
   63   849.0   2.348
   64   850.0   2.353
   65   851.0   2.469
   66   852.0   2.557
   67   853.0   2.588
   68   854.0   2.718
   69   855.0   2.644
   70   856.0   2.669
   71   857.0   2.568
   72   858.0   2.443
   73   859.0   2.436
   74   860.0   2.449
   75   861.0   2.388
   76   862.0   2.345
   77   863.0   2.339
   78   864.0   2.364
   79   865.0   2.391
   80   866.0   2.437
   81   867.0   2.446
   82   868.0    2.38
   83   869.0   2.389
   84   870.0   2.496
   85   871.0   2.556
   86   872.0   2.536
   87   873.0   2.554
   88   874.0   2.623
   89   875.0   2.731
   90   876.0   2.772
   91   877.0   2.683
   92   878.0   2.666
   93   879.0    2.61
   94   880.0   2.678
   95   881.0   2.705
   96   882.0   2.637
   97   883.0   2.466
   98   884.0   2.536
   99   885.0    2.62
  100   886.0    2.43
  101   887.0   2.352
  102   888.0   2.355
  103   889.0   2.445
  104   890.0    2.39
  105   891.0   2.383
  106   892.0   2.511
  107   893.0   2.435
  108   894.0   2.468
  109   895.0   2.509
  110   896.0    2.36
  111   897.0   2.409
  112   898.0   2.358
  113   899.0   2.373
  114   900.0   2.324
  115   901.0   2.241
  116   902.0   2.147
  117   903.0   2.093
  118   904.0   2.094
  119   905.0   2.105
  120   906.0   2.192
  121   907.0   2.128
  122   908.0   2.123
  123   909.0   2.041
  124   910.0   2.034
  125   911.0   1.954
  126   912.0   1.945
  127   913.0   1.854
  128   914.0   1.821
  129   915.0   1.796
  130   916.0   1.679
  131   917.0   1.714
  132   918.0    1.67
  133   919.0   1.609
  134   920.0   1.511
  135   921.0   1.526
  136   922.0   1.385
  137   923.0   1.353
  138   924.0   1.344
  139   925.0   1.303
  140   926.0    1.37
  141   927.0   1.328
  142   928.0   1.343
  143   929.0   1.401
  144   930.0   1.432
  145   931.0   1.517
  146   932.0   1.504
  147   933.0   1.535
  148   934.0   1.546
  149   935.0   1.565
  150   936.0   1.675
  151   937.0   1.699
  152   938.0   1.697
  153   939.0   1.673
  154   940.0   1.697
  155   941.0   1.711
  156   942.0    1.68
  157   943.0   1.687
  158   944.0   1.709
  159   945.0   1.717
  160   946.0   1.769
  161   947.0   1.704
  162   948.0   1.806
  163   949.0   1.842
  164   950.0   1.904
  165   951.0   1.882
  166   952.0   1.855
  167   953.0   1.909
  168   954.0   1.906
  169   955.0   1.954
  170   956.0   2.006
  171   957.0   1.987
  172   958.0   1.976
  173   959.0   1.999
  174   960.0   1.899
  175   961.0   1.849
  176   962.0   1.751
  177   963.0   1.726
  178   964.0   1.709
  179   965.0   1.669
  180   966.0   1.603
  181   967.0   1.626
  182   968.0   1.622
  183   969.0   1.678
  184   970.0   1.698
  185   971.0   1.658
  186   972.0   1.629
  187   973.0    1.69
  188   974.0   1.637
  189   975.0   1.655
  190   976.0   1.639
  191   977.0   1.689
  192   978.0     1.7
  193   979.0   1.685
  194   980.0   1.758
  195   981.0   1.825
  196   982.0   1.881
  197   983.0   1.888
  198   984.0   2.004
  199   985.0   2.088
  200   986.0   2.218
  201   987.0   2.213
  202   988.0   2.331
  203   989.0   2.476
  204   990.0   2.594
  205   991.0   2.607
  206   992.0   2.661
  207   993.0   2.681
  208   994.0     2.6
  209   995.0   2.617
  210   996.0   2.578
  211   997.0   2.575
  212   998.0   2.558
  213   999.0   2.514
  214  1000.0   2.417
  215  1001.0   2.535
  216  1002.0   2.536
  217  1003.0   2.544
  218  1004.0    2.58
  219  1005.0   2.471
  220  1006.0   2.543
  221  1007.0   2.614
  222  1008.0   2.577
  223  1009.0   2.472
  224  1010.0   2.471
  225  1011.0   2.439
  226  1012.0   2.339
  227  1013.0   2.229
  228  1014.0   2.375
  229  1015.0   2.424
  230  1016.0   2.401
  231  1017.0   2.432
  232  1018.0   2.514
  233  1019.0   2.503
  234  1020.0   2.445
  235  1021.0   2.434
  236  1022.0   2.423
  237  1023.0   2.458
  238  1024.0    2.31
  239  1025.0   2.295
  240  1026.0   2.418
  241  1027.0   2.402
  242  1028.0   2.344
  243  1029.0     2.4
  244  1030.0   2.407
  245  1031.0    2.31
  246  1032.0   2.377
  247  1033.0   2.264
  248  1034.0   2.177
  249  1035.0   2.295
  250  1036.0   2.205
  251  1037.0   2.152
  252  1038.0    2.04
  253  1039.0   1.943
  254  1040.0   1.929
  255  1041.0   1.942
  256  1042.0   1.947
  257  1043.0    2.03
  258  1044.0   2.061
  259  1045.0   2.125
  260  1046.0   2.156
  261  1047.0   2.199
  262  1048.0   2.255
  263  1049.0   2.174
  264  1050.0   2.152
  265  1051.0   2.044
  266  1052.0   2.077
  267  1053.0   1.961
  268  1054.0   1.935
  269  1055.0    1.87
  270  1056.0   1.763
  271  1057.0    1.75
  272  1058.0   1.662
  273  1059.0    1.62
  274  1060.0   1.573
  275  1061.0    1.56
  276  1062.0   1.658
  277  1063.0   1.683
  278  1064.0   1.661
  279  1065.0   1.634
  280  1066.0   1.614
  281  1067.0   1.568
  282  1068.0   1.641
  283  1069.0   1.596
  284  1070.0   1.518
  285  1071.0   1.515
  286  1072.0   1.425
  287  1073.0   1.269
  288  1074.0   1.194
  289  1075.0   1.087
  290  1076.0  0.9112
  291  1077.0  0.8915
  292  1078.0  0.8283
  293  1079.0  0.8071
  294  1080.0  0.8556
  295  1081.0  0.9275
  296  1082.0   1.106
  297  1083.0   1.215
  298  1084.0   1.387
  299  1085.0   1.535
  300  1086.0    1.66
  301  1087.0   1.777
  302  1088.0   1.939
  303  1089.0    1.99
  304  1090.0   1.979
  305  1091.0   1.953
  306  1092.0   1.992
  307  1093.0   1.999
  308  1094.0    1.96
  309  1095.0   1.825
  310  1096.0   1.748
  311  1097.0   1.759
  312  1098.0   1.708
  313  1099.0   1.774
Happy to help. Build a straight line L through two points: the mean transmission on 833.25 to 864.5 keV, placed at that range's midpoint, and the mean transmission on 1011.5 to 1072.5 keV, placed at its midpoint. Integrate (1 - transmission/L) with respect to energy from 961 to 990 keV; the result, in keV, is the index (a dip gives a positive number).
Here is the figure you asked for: 4.8 keV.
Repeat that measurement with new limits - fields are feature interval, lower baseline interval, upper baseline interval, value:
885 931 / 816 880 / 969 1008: 6.72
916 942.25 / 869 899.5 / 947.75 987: 7.41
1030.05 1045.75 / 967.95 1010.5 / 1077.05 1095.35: -2.25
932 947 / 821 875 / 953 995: 2.91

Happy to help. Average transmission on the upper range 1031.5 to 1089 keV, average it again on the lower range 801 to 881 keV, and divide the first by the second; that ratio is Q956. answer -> 0.73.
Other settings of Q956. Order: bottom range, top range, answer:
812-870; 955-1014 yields 0.92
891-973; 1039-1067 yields 1.03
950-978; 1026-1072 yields 1.10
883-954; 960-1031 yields 1.16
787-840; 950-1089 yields 0.87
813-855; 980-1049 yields 1.02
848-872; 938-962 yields 0.74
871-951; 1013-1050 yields 1.12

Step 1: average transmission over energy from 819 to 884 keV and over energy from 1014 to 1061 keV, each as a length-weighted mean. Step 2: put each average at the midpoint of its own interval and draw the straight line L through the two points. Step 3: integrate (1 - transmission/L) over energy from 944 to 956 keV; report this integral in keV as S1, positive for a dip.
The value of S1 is 2.3 keV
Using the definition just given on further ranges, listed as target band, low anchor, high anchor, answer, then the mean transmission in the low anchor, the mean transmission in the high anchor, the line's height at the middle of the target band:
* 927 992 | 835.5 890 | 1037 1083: 8.4 keV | 2.49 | 1.65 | 2.08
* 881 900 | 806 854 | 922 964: -4.9 keV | 2.25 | 1.68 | 1.95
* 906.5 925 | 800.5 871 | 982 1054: 4.6 keV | 2.3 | 2.33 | 2.32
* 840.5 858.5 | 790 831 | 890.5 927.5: -2.7 keV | 2.25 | 1.96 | 2.13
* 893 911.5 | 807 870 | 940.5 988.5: -1.5 keV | 2.3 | 1.81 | 2.06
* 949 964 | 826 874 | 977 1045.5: 2.9 keV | 2.41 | 2.31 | 2.35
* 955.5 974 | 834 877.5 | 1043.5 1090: 2.4 keV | 2.47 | 1.61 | 2.02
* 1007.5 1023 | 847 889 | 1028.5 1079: -3.8 keV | 2.51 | 1.81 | 1.96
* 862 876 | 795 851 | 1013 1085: -1.9 keV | 2.27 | 1.88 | 2.19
